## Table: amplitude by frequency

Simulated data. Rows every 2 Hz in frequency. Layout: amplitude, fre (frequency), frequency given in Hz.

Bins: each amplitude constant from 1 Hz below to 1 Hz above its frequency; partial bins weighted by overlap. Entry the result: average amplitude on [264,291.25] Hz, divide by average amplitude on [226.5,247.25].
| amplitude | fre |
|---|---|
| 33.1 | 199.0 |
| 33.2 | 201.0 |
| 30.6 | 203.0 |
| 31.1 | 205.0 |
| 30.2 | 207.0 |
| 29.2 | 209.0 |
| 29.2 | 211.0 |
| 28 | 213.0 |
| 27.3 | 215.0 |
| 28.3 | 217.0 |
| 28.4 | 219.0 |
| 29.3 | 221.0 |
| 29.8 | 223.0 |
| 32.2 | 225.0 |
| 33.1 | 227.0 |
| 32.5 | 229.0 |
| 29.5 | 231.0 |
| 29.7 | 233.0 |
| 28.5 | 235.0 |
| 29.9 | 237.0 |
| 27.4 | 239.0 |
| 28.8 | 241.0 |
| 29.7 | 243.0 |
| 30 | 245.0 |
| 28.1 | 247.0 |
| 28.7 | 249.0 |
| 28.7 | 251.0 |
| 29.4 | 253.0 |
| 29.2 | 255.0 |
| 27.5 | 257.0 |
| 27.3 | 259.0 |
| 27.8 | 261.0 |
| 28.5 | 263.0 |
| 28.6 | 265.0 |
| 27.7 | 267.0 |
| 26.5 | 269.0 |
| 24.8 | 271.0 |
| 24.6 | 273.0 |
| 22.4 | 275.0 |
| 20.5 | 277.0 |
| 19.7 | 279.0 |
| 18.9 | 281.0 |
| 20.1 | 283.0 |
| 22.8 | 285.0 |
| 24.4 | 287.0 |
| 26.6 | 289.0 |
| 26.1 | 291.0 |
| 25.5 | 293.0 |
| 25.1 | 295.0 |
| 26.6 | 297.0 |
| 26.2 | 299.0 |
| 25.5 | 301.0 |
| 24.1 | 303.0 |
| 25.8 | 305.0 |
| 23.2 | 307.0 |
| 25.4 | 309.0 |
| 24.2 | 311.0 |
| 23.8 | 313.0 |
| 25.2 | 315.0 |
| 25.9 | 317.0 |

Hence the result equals 0.80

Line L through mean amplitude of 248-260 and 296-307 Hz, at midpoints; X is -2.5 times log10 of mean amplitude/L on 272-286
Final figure 0.253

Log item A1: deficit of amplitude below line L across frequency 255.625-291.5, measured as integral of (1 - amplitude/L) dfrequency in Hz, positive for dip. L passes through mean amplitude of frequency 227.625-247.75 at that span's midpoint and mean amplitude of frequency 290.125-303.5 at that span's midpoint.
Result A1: 3.2 Hz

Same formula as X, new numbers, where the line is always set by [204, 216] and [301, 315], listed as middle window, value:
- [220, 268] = -0.064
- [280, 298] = 0.062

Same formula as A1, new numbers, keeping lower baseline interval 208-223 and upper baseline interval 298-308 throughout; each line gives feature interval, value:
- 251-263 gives -0.6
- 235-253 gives -1.0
